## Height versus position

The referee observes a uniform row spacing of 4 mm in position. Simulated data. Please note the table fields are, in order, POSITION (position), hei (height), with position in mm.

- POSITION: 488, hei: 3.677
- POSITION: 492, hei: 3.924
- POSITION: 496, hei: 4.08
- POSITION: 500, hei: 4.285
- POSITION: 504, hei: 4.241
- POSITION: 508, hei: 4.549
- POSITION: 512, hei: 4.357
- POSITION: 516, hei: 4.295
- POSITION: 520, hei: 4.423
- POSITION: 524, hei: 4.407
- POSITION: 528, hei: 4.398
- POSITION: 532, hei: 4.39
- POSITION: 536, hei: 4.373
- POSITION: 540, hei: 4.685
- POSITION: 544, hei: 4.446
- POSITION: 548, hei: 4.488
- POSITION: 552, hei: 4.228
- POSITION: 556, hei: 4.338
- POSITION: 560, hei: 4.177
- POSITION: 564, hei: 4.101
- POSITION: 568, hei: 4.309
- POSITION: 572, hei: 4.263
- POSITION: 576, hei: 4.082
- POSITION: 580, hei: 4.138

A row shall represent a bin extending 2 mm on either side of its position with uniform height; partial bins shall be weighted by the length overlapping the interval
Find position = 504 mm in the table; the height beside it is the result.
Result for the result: 4.241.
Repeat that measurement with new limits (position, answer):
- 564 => 4.101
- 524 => 4.407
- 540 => 4.685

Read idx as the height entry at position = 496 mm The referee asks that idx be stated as 4.08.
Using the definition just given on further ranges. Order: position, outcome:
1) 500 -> 4.285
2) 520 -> 4.423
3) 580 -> 4.138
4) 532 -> 4.39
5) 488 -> 3.677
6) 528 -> 4.398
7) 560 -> 4.177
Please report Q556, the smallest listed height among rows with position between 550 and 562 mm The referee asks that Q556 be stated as 4.177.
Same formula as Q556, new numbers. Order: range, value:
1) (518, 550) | 4.373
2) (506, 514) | 4.357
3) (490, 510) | 3.924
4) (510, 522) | 4.295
